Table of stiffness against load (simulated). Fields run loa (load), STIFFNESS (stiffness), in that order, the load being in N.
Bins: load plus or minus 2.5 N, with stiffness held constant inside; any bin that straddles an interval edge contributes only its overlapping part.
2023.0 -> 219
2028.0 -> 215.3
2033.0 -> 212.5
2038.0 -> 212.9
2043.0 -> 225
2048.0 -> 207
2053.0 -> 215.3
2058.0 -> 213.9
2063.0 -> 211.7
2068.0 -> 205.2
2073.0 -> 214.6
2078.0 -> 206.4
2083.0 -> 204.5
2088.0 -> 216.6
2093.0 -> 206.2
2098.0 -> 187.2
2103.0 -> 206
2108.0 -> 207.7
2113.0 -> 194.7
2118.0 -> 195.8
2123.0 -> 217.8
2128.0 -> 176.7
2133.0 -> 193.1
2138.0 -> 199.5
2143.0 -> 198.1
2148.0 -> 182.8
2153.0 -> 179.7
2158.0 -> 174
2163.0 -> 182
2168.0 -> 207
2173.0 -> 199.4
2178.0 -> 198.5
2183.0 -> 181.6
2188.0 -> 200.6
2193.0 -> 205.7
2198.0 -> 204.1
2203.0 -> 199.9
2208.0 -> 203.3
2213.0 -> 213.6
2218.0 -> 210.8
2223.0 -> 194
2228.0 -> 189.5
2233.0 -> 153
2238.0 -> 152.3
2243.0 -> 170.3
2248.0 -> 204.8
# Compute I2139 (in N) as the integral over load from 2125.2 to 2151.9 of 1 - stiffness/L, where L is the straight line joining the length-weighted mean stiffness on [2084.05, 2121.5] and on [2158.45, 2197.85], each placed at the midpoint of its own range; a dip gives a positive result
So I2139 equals 1.3 N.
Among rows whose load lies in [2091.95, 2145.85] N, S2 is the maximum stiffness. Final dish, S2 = 217.8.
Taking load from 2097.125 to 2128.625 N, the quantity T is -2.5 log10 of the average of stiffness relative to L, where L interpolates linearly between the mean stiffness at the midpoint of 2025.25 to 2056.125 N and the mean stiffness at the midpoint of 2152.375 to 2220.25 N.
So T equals 0.03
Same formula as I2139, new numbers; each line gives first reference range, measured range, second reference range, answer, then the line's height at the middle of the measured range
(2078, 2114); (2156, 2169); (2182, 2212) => 1.02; 202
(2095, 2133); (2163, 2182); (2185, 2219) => 0.47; 202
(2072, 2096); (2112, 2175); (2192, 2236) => 3.38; 203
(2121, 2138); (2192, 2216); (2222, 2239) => -3.66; 178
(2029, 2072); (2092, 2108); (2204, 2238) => 0.49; 207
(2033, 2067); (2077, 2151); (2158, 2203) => 2.14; 205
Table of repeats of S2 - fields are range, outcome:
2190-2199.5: 205.7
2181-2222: 213.6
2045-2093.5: 216.6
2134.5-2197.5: 207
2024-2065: 225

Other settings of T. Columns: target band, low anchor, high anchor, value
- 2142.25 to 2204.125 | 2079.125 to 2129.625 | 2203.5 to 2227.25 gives 0.05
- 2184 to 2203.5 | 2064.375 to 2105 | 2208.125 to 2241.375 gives -0.06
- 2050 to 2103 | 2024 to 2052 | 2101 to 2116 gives 0.00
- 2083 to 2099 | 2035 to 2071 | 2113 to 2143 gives 0.00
